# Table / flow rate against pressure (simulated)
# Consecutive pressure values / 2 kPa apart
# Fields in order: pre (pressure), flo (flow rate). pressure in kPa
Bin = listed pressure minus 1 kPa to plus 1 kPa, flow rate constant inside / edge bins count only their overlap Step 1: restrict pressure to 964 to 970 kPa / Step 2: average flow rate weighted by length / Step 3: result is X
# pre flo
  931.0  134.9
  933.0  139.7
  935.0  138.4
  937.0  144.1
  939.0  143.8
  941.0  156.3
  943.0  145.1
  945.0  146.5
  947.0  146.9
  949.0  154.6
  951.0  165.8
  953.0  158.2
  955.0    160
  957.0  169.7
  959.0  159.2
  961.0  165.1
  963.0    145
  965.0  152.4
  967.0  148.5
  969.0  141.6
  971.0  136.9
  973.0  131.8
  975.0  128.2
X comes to 148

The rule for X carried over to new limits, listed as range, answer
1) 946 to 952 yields 156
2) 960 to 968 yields 153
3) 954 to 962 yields 164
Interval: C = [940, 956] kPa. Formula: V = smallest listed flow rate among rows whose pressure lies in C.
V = 145.1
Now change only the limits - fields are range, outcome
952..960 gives 158.2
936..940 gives 143.8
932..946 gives 138.4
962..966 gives 145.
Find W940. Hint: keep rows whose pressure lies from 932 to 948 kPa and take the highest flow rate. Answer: 156.3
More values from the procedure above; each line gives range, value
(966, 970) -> 148.5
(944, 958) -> 169.7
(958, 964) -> 165.1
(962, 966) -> 152.4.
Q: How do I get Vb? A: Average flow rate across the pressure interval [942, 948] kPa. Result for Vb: 146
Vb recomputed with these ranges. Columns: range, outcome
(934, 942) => 146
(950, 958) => 163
